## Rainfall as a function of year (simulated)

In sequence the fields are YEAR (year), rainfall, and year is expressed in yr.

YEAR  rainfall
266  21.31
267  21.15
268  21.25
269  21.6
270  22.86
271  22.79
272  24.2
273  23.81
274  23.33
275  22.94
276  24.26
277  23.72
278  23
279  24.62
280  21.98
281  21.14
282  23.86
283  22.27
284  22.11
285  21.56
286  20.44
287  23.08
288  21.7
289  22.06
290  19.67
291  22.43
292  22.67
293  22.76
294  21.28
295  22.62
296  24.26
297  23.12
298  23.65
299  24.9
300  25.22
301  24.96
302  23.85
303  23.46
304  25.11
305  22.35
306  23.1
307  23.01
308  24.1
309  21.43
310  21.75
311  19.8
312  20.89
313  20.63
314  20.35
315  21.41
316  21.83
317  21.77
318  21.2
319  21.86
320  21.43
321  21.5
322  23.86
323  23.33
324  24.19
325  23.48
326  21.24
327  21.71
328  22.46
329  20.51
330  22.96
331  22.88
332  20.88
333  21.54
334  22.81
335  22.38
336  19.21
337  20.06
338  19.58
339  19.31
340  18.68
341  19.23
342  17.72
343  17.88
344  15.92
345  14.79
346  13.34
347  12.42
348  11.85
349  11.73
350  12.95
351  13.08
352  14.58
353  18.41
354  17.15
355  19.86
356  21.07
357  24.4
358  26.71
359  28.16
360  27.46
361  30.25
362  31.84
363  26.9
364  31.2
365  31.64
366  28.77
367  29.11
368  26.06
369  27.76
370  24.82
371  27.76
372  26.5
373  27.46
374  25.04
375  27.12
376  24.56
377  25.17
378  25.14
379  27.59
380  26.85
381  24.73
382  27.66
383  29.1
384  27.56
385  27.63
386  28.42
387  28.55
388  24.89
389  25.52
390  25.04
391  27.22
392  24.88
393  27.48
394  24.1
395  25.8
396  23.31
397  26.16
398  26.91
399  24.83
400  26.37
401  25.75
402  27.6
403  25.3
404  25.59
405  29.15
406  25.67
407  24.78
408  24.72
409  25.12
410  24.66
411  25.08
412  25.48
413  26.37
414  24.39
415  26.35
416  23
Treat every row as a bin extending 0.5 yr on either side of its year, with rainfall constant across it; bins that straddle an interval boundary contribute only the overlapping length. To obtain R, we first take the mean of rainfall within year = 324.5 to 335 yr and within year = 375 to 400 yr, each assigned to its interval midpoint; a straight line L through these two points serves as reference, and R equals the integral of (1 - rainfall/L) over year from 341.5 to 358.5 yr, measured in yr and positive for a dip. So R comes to 4.96 yr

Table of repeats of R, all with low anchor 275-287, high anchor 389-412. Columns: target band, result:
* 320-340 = 1.8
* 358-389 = -3.1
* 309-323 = 1.2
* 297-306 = -0.3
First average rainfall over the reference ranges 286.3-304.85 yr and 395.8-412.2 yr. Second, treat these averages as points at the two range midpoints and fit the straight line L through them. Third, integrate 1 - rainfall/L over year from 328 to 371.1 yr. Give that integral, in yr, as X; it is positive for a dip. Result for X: 5.2 yr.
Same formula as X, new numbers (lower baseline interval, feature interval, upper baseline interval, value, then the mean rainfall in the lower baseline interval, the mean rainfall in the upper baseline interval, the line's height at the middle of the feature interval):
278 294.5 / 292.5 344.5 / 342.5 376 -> 1.1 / 22.1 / 22.6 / 22.3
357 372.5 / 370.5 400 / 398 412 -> 0.7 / 28.2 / 25.8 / 27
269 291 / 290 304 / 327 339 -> -0.8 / 22.6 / 21.3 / 22.2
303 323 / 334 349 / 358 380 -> 4.5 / 22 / 27.6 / 24.9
